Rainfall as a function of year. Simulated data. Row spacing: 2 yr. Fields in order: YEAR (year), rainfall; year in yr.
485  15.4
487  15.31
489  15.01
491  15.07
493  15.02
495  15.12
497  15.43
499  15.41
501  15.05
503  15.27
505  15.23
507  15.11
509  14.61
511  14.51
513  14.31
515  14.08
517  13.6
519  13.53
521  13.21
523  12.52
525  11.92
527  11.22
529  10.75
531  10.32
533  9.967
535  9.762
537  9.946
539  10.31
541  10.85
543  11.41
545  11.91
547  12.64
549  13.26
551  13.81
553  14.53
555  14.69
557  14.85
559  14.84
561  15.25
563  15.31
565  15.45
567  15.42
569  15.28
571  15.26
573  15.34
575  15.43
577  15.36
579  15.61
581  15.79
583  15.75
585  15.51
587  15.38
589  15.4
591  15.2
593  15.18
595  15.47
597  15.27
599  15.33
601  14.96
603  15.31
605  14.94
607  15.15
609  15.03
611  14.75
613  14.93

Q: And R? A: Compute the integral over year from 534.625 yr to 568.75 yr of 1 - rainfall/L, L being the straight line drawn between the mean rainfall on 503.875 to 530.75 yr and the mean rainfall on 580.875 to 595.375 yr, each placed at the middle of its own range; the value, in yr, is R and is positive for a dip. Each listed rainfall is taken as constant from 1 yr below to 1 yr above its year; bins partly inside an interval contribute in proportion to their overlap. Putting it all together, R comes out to 2.61 yr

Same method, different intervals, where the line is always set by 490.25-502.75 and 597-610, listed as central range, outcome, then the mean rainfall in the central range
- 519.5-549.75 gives 7.6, 11.4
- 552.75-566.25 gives 0.1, 15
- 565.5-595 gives -0.5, 15.4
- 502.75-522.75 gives 1.2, 14.2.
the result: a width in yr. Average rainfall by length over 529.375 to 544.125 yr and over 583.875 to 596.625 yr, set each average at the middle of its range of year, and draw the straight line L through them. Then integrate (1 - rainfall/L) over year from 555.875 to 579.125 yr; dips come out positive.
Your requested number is -3.6 yr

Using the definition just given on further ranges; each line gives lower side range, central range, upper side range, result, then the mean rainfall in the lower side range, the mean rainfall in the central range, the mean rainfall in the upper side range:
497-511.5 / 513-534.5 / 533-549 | 1.4 yr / 15.1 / 12.2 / 11.1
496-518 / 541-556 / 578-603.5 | 2.1 yr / 14.8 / 13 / 15.4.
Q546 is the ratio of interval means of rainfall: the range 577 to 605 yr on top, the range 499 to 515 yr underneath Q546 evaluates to 1.04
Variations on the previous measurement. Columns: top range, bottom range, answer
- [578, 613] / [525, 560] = 1.27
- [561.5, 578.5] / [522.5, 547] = 1.40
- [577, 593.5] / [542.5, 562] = 1.12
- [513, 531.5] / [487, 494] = 0.83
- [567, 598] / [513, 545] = 1.32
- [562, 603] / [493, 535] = 1.14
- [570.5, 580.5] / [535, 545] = 1.45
